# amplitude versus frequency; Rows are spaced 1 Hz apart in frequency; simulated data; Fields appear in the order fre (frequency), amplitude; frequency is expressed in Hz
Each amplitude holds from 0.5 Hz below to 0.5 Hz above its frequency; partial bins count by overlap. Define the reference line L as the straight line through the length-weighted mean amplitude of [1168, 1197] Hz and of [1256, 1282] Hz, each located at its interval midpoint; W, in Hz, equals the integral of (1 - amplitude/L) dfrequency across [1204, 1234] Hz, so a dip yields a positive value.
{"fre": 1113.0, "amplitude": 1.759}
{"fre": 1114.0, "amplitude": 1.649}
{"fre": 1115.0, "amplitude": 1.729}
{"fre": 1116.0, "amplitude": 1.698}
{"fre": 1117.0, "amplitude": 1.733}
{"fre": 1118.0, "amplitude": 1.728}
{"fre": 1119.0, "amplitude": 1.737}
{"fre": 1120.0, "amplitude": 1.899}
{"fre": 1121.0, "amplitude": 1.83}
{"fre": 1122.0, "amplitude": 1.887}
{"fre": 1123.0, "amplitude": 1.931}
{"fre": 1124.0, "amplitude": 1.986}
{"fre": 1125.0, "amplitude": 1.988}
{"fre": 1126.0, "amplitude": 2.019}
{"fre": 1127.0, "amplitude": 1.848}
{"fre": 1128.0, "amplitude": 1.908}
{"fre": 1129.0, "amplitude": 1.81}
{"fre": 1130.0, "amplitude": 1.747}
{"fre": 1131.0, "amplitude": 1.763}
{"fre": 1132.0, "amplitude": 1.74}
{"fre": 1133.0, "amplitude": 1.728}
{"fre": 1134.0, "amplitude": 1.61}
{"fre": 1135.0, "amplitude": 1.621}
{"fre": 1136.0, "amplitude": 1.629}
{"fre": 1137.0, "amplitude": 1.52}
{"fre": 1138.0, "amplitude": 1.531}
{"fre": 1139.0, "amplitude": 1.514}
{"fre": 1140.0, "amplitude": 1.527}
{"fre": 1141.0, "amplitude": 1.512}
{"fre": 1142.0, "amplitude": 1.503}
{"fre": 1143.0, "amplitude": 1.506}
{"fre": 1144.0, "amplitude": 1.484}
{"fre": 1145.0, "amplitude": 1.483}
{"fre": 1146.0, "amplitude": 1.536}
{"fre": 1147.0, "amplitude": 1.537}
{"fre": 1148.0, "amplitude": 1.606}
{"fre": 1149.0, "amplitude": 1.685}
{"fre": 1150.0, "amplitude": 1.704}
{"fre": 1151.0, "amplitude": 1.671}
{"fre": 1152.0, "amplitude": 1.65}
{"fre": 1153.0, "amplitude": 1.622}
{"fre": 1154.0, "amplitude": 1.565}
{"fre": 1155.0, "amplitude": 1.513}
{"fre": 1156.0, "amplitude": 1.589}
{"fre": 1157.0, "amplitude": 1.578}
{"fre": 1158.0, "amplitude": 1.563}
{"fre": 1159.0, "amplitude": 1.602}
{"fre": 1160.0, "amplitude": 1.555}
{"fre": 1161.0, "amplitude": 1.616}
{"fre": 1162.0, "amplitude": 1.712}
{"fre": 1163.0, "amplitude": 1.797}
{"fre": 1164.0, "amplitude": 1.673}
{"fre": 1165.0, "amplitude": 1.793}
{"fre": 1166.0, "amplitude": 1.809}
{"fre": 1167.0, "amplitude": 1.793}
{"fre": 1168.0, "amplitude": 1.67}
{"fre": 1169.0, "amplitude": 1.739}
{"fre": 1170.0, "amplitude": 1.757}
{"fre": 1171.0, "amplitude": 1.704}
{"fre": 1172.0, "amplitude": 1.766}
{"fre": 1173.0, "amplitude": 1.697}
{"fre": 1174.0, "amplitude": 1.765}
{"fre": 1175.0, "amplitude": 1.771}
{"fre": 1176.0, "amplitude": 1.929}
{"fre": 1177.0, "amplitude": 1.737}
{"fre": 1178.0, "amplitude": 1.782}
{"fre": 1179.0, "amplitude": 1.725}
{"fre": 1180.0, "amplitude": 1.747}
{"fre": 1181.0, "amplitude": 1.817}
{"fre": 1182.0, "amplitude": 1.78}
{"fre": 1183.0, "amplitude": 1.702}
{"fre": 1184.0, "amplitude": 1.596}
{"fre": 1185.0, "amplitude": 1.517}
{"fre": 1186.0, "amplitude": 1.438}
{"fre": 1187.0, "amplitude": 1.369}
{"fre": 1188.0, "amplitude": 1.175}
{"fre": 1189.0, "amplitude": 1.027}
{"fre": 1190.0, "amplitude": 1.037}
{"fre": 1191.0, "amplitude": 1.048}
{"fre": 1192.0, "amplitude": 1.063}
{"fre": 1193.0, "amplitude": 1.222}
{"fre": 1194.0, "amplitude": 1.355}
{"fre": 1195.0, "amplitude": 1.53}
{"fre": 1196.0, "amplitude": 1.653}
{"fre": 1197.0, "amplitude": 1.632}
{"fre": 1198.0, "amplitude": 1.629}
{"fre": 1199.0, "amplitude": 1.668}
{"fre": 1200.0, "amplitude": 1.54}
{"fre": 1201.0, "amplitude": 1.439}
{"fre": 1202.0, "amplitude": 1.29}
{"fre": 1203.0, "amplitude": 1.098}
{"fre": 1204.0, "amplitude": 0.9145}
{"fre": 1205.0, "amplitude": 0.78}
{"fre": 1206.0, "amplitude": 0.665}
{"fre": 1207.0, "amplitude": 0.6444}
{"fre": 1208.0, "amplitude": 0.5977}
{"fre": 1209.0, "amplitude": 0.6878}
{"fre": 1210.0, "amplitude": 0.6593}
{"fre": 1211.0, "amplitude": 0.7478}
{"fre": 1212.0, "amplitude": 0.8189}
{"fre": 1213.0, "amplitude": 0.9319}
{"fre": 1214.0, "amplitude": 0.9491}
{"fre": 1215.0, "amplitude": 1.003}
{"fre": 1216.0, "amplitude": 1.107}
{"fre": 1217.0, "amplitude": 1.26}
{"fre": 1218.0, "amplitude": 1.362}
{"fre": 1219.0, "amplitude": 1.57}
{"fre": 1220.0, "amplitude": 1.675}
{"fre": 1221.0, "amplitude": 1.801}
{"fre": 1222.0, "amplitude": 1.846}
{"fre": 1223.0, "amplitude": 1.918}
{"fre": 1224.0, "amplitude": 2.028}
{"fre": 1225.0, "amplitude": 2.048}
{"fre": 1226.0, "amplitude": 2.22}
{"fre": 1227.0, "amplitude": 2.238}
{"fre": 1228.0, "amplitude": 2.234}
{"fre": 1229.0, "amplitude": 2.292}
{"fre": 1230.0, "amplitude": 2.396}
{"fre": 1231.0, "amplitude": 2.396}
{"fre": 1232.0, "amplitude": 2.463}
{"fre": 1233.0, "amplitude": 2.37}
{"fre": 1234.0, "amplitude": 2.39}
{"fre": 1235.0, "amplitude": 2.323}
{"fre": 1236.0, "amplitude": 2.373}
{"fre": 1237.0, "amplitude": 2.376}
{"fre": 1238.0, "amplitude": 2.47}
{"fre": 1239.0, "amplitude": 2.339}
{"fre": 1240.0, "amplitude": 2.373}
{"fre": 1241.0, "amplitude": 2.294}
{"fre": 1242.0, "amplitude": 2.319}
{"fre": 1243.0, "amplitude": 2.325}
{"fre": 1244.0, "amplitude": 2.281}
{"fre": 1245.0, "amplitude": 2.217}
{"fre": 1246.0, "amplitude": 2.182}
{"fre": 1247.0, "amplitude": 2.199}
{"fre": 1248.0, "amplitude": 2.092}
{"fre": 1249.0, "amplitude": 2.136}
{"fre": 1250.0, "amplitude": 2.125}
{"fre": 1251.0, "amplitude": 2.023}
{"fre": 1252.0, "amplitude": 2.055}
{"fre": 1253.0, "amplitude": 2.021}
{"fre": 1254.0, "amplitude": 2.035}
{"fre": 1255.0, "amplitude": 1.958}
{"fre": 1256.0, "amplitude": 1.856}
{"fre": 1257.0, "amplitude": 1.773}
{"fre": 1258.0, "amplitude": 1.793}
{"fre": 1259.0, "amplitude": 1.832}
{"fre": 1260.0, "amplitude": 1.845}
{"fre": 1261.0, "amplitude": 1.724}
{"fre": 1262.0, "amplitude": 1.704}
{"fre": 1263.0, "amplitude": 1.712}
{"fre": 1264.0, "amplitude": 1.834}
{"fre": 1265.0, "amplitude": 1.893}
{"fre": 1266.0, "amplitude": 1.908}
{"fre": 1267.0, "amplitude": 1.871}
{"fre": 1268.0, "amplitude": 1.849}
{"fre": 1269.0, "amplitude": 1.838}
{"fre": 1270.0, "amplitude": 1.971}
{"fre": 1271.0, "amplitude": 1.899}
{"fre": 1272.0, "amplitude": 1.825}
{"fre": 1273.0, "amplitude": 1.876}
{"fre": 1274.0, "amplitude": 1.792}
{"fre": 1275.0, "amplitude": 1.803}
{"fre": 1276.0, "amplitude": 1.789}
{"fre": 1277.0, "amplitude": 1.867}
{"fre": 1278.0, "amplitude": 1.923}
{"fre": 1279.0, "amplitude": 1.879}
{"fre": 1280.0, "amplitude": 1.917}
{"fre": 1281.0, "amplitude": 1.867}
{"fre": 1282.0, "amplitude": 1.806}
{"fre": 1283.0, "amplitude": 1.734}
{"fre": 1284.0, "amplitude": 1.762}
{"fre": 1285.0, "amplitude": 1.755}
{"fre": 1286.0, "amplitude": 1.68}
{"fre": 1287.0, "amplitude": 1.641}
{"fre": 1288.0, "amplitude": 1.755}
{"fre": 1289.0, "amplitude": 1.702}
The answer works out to 3.1 Hz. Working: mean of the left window 1.56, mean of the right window 1.84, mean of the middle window 1.51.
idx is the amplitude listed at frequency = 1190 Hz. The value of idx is 1.037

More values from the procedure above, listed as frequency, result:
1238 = 2.47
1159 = 1.602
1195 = 1.53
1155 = 1.513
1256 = 1.856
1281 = 1.867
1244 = 2.281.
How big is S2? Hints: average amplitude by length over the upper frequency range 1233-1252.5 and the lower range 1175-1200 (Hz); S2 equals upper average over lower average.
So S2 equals 1.49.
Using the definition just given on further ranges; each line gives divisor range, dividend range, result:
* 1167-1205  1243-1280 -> 1.27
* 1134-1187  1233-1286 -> 1.21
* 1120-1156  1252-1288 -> 1.09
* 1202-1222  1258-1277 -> 1.76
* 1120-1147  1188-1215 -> 0.65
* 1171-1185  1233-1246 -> 1.34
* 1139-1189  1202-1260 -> 1.09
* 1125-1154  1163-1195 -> 0.96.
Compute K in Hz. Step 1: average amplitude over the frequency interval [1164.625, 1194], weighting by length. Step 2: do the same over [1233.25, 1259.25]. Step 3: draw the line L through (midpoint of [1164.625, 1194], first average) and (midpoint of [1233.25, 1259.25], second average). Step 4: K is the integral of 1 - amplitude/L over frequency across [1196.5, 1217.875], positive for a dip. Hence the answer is 8.9 Hz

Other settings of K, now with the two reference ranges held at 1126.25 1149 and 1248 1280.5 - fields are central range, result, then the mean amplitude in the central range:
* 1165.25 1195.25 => 2.47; 1.57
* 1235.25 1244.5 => -2.57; 2.35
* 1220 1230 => -1.43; 2.07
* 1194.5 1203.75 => 1.43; 1.48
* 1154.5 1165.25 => 0.26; 1.63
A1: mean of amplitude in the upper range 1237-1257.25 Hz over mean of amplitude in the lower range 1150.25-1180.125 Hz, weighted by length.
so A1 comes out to 1.3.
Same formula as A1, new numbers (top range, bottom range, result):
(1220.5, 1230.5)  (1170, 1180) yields 1.19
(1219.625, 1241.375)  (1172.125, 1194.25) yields 1.46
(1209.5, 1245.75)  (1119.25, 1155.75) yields 1.13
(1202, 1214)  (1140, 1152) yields 0.51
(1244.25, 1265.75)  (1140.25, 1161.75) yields 1.24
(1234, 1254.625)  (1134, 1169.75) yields 1.38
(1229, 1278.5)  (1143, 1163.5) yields 1.29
